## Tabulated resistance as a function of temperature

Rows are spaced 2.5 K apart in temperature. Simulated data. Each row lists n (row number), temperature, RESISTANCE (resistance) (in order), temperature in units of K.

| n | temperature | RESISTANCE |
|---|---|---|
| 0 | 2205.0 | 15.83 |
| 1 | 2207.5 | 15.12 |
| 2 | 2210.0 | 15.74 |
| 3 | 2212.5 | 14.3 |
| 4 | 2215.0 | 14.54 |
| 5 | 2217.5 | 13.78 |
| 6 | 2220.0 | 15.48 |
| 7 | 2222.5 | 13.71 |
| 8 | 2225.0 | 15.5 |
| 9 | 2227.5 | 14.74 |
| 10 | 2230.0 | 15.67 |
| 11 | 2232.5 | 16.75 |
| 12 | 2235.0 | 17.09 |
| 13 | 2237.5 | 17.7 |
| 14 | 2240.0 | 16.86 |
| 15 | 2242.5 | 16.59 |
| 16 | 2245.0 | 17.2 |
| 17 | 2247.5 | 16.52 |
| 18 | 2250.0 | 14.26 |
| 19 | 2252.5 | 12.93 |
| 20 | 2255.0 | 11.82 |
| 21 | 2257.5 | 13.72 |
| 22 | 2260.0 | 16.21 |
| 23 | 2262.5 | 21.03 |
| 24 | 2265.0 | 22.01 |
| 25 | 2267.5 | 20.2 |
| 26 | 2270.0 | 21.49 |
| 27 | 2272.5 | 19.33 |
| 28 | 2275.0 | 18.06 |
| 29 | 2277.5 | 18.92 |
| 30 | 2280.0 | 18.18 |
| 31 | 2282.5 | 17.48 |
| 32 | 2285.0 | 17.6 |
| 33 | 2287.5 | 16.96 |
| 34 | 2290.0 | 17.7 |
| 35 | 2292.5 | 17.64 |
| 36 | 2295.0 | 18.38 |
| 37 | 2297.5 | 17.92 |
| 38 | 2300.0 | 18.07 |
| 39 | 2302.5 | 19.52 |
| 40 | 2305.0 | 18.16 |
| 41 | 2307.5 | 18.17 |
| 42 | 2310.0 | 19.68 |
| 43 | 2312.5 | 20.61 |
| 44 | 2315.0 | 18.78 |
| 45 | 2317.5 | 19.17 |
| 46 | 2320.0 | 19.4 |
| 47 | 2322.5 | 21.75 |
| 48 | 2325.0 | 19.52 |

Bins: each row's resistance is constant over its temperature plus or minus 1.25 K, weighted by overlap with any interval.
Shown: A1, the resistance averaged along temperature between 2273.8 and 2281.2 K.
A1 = 18.4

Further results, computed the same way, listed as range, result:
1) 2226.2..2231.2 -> 15.2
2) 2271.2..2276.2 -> 18.7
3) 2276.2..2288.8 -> 17.8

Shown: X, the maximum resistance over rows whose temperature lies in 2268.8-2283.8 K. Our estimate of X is 21.49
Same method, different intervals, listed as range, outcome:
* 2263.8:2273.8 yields 22.01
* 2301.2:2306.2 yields 19.52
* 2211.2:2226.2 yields 15.5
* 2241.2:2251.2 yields 17.2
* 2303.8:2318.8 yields 20.61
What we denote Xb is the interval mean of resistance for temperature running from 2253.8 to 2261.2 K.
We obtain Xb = 13.9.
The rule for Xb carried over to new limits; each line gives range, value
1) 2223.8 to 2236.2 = 15.9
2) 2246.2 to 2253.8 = 14.6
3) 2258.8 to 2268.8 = 19.9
